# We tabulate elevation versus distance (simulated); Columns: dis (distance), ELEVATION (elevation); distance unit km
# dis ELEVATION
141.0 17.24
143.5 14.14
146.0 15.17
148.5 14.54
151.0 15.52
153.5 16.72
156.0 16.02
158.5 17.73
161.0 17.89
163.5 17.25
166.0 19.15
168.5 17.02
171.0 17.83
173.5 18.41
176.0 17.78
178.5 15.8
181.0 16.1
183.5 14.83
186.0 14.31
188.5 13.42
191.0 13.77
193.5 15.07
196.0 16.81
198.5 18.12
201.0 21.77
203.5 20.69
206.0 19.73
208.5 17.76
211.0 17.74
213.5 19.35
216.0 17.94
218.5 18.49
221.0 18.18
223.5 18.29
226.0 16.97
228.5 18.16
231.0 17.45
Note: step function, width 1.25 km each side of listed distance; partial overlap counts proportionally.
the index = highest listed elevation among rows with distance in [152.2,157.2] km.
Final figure 16.72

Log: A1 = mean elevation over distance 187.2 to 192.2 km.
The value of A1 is 13.6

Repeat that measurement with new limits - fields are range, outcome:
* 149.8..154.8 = 16.1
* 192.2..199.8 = 16.7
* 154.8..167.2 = 17.6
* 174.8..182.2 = 16.6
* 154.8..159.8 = 16.9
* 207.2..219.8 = 18.3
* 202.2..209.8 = 19.4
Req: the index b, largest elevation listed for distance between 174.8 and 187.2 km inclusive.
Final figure 17.78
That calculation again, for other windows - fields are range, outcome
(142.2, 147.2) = 15.17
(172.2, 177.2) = 18.41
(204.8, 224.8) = 19.73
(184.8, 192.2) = 14.31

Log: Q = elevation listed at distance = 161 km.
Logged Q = 17.89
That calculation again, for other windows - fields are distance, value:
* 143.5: 14.14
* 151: 15.52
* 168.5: 17.02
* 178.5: 15.8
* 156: 16.02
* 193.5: 15.07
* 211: 17.74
